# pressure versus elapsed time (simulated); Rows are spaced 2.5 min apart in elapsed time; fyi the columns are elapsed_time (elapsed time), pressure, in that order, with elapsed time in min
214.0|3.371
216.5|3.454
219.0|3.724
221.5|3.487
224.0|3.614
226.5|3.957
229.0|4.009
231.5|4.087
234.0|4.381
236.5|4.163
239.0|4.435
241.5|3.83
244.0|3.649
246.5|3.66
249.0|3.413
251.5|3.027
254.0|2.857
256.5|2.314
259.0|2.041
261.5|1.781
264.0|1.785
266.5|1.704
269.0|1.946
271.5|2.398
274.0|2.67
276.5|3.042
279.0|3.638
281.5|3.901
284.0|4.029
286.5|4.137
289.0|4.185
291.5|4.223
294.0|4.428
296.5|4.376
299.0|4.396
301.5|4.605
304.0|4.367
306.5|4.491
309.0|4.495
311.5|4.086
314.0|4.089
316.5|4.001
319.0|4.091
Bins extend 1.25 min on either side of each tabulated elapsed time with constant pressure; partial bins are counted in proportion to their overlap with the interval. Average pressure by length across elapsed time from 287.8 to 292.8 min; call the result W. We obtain 4.21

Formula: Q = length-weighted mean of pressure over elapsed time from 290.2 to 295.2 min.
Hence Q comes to 4.32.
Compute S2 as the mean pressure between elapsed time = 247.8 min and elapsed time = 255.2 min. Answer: 3.1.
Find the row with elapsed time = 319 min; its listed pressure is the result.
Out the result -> 4.091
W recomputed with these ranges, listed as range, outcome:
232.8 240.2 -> 4.33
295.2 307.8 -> 4.45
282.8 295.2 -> 4.2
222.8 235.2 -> 4.01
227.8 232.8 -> 4.05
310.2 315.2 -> 4.09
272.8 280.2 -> 3.12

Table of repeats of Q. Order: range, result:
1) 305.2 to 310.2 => 4.49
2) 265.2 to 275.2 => 2.18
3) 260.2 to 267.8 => 1.76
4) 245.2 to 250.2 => 3.54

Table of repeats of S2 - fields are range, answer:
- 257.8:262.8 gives 1.91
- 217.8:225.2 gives 3.61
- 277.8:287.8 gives 3.93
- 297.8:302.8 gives 4.5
